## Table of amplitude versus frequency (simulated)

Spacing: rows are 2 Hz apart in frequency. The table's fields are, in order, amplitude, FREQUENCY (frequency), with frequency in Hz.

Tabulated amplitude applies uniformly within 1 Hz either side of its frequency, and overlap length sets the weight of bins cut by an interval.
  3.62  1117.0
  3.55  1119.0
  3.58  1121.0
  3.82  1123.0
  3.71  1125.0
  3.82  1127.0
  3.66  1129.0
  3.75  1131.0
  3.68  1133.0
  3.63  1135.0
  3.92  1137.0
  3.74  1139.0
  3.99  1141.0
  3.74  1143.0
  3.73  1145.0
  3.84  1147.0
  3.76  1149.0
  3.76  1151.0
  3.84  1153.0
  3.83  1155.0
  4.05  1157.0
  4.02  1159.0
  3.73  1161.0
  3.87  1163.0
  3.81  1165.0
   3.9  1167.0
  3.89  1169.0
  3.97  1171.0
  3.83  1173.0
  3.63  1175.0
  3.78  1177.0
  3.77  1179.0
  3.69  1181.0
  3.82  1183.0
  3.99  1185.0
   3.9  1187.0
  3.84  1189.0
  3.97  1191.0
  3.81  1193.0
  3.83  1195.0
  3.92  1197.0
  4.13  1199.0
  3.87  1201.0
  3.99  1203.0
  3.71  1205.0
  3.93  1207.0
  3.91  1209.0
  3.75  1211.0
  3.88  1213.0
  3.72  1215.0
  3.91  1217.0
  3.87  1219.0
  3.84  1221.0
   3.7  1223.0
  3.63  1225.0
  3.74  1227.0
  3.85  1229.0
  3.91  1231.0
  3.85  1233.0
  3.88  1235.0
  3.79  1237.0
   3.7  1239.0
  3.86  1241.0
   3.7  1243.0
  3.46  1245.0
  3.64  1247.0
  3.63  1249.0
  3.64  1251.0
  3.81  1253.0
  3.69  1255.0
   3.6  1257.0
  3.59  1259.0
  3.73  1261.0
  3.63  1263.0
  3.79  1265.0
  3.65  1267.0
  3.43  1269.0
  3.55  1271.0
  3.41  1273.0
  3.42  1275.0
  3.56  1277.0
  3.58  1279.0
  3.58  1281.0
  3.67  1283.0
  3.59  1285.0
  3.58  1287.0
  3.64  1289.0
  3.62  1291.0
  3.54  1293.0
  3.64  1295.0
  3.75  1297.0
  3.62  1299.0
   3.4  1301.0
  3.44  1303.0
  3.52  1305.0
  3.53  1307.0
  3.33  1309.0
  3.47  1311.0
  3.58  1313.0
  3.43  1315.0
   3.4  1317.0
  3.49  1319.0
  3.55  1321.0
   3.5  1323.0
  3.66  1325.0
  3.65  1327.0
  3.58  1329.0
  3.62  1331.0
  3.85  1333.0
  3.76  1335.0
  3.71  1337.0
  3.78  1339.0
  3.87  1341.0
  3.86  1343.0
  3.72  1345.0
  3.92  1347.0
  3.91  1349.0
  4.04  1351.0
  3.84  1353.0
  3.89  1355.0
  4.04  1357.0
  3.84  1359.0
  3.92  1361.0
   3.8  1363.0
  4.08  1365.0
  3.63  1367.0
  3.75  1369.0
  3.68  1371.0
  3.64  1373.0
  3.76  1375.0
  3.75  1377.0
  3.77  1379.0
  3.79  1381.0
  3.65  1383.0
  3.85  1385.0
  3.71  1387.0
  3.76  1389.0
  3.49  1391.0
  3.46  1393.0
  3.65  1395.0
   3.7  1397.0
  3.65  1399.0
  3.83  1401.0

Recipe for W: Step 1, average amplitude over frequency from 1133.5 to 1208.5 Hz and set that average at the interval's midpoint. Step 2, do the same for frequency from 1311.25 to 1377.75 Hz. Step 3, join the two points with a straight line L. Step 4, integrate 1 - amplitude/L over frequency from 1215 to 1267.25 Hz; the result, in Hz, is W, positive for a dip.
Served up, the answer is 0.95 Hz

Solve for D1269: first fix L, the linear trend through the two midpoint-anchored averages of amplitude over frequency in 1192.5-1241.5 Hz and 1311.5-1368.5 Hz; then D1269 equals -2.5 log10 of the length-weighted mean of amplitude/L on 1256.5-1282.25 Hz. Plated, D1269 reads 0.06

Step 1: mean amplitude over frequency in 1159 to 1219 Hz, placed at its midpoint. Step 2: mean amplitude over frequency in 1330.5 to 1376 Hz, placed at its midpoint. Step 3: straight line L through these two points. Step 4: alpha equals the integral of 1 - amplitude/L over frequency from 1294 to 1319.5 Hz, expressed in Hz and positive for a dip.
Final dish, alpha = 2.2 Hz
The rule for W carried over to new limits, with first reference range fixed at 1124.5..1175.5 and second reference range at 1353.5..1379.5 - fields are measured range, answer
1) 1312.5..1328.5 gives 1.2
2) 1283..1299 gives 0.8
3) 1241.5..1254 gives 0.5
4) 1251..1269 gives 0.7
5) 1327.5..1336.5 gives 0.3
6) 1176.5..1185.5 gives 0.0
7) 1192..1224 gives -0.4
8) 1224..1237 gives 0.0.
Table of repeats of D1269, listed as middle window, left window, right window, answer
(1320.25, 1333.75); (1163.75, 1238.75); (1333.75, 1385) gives 0.057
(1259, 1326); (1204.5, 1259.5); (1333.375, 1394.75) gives 0.065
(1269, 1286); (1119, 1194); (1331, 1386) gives 0.081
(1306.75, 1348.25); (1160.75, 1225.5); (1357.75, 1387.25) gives 0.047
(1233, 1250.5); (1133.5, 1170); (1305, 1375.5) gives 0.018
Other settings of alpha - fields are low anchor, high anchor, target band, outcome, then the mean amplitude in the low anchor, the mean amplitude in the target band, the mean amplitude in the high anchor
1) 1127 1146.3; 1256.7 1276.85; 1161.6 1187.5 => -0.8 Hz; 3.76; 3.83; 3.58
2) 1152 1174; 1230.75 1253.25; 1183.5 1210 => -0.6 Hz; 3.89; 3.91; 3.73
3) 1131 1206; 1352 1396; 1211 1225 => 0.1 Hz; 3.84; 3.8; 3.76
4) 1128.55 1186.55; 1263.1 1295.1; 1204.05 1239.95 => -1.2 Hz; 3.82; 3.81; 3.58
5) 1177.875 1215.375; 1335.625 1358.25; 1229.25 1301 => 4.1 Hz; 3.87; 3.65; 3.87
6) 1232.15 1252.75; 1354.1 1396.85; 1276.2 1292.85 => 0.6 Hz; 3.72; 3.6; 3.76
